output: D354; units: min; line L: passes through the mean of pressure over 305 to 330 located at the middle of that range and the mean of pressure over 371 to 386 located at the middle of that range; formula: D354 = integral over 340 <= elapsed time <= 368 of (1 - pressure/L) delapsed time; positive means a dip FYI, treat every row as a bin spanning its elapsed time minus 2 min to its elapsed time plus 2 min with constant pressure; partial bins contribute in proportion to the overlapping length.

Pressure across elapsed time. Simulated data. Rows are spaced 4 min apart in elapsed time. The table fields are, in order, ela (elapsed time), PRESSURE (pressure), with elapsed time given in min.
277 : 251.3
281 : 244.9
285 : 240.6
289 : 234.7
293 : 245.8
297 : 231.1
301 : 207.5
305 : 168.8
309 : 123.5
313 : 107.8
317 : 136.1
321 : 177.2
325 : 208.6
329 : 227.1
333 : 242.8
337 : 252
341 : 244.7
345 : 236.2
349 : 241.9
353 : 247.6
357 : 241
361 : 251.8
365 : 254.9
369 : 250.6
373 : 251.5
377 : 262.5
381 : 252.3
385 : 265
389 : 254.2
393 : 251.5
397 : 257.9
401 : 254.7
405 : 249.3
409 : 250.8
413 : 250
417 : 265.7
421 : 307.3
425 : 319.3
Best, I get -3.5 min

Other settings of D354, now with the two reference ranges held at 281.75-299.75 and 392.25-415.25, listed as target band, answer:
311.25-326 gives 5.3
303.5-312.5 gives 3.8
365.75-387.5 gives -0.6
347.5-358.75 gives 0.1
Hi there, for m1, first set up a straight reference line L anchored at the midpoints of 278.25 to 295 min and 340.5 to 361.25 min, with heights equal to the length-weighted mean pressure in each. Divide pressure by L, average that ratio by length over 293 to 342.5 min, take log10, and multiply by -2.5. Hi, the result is 0.234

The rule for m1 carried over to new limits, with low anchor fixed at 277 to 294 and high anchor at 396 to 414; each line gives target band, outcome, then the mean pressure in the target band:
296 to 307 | 0.22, 200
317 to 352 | 0.10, 224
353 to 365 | 0.00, 248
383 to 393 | -0.03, 258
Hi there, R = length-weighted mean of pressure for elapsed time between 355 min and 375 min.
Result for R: 250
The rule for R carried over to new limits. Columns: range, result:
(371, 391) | 257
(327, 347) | 241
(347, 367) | 247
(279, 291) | 240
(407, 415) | 250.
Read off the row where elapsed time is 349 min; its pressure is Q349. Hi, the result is 241.9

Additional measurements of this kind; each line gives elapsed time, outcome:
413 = 250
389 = 254.2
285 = 240.6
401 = 254.7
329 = 227.1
